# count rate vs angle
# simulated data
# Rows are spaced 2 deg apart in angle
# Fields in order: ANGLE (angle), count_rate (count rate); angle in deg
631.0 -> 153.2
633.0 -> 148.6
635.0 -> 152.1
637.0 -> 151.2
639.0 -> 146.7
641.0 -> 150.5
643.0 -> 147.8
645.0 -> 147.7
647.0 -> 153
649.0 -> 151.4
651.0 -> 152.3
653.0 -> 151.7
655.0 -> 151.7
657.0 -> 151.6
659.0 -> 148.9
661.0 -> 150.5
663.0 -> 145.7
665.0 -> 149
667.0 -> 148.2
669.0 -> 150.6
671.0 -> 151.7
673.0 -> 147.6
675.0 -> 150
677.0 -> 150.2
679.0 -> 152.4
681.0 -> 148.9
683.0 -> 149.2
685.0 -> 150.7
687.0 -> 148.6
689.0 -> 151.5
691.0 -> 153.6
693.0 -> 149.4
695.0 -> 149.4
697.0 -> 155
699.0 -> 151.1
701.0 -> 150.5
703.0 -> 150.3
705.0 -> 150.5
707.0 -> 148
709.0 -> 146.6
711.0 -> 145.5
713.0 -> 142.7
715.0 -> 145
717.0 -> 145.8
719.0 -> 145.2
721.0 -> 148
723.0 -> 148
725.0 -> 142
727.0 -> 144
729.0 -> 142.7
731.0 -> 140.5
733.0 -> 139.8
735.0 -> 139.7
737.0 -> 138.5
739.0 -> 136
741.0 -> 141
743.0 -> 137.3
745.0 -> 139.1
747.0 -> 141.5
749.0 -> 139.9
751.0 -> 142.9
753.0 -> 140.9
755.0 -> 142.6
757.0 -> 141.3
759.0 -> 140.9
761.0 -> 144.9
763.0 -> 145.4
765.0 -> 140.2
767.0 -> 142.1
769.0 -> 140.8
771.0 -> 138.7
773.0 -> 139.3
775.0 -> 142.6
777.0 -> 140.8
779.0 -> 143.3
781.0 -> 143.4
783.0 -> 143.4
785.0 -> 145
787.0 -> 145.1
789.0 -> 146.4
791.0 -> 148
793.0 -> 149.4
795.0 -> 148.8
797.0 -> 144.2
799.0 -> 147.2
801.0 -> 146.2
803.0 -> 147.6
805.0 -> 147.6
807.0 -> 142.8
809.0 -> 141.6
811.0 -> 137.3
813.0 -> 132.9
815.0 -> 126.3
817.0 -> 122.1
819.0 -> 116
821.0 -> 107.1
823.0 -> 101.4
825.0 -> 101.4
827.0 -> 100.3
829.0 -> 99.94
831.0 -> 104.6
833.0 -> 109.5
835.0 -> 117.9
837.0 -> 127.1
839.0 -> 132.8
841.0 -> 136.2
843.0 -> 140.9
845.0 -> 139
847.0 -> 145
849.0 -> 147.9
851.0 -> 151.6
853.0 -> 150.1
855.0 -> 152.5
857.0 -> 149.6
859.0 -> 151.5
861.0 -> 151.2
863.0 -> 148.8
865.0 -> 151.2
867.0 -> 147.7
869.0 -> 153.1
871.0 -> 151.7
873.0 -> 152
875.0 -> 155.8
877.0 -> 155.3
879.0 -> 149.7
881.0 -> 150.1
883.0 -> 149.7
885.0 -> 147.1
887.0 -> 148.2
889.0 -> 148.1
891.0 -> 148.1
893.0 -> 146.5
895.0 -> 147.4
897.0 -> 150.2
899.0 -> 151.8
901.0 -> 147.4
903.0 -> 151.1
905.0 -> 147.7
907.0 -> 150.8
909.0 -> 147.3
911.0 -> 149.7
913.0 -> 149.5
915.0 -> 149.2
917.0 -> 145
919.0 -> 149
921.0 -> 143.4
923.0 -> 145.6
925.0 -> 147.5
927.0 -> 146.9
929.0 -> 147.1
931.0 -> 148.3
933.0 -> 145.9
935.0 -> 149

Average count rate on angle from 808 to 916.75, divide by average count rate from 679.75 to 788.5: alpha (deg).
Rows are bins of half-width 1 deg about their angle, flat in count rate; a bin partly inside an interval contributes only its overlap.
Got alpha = 0.97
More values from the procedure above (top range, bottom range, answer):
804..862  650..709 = 0.87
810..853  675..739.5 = 0.85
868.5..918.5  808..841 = 1.27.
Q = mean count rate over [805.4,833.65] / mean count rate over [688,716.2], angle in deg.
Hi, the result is 0.8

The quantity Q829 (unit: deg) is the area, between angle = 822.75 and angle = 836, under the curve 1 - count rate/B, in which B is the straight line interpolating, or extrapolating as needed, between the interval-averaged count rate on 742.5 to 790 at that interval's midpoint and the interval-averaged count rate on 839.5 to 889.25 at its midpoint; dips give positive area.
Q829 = 3.7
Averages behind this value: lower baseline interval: 142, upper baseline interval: 149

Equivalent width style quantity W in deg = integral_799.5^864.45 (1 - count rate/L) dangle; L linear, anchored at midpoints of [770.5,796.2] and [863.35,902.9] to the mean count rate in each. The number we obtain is 6.53 deg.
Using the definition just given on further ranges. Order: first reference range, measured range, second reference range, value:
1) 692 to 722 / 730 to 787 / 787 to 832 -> -0.86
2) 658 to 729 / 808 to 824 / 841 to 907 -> 2.78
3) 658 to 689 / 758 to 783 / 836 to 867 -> 0.88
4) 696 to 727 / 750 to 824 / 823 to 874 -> 0.93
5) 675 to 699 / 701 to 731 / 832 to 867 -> 0.63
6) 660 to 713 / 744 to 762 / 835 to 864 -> 0.69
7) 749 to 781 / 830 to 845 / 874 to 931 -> 2.10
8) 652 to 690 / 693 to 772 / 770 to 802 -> 1.75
